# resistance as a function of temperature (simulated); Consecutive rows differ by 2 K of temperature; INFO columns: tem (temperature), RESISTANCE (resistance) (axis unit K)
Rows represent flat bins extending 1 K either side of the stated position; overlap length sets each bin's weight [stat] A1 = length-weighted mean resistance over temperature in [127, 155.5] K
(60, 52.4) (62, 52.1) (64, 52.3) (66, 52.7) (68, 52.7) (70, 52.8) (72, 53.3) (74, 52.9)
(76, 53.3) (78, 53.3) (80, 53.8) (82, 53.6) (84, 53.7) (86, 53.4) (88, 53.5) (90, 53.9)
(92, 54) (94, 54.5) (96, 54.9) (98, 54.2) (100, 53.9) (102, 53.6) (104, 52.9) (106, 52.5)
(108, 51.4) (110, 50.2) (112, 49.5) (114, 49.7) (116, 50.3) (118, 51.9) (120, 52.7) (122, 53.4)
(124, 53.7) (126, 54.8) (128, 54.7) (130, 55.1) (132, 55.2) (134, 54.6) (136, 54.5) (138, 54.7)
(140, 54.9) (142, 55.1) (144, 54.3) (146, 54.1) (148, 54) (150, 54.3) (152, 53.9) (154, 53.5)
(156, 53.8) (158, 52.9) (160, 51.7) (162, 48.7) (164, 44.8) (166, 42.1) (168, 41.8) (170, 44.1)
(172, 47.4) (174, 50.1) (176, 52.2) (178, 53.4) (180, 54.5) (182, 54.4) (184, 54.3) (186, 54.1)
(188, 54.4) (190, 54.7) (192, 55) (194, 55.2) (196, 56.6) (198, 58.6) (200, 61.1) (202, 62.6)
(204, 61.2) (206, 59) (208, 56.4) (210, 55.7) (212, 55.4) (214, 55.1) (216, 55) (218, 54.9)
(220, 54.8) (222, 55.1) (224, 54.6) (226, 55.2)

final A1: 54.5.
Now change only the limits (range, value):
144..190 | 51.3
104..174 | 51.8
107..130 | 52.2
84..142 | 53.3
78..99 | 53.9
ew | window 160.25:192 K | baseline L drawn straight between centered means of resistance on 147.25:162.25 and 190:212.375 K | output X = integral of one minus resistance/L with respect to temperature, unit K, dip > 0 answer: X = 2.9 K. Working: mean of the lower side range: 53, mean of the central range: 50.3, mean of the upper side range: 57.8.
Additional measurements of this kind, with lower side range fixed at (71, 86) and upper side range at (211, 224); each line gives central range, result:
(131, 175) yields 2.3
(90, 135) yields 0.6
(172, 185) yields 0.4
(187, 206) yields -1.0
